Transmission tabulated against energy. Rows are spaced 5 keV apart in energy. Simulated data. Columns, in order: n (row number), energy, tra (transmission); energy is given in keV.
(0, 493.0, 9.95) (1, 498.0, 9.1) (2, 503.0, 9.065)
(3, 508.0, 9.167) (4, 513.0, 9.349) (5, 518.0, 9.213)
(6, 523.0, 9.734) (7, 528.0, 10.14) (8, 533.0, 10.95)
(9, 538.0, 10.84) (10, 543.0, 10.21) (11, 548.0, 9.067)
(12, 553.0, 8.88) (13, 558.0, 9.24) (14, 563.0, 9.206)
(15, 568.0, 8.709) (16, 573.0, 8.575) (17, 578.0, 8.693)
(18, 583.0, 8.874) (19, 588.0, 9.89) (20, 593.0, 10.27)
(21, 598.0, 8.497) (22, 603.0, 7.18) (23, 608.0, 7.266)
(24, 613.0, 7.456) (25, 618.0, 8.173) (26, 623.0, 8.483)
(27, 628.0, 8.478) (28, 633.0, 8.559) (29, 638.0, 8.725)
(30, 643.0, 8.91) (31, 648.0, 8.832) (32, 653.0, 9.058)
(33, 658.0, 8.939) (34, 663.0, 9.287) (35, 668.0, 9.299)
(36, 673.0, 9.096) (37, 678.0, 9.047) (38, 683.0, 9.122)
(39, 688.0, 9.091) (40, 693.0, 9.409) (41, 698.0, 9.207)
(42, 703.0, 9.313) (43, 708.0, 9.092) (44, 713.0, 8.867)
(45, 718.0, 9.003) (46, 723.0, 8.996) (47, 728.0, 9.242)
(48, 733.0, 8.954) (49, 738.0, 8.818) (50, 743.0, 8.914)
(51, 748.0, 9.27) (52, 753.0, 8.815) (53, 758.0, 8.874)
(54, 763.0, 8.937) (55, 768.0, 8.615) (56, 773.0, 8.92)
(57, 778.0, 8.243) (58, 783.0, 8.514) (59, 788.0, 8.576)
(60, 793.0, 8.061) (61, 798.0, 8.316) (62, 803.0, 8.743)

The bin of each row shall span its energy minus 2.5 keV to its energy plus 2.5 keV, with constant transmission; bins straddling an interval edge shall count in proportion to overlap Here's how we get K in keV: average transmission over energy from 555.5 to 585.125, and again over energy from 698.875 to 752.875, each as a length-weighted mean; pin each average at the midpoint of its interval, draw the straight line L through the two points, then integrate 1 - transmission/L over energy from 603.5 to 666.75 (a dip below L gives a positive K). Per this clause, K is 3.3 keV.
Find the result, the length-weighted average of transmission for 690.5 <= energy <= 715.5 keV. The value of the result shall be 9.18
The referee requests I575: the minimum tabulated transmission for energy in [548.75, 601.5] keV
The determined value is 8.497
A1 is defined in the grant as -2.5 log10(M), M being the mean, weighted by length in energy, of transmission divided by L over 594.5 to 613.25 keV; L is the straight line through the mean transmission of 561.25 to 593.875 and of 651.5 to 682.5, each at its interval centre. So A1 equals 0.18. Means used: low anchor 9.12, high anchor 9.12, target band 7.76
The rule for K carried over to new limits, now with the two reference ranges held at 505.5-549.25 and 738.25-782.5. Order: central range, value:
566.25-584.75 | 1.82 keV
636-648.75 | 0.71 keV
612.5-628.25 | 2.10 keV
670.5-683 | 0.15 keV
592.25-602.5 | 0.81 keV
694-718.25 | -0.18 keV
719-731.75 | -0.17 keV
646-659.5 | 0.51 keV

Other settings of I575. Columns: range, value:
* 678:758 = 8.815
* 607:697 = 7.266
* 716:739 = 8.818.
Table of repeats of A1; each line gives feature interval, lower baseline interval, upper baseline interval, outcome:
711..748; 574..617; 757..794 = -0.05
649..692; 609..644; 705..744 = -0.06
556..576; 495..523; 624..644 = 0.01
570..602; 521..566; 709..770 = 0.07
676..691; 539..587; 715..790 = -0.02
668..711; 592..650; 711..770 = -0.06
